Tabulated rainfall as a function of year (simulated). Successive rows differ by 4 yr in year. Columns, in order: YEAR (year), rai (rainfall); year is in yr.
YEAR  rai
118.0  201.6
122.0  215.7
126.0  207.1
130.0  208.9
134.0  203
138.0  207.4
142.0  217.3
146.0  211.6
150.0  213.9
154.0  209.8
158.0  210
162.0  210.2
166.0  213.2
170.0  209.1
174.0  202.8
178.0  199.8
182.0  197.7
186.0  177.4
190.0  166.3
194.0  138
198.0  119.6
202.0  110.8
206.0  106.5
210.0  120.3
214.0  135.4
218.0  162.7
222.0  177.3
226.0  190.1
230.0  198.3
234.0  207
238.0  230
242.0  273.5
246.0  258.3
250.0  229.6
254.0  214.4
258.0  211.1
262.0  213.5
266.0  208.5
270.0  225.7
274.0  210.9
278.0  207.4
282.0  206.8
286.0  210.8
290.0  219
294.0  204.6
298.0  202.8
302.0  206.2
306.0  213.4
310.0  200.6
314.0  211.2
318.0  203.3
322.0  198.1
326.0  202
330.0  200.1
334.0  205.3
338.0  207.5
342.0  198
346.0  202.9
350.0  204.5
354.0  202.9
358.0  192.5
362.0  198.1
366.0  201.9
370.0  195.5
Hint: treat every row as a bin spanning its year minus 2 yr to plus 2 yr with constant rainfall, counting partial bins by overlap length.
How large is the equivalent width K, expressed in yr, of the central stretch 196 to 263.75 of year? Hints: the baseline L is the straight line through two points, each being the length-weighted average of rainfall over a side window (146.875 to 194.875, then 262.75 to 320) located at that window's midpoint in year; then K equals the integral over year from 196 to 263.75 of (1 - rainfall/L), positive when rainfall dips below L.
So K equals 6.01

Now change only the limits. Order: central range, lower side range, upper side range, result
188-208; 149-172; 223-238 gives 7.5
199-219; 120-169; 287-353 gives 8.0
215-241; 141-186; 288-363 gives 1.4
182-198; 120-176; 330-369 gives 3.7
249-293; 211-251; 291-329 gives -2.1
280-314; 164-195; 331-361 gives -1.7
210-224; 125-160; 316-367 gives 3.6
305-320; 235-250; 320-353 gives 0.5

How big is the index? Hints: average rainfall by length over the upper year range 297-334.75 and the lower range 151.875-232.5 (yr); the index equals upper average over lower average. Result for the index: 1.18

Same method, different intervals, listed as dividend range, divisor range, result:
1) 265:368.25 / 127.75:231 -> 1.13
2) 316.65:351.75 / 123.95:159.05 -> 0.96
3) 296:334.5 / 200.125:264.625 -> 1.07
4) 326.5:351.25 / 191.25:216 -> 1.65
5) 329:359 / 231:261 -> 0.88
